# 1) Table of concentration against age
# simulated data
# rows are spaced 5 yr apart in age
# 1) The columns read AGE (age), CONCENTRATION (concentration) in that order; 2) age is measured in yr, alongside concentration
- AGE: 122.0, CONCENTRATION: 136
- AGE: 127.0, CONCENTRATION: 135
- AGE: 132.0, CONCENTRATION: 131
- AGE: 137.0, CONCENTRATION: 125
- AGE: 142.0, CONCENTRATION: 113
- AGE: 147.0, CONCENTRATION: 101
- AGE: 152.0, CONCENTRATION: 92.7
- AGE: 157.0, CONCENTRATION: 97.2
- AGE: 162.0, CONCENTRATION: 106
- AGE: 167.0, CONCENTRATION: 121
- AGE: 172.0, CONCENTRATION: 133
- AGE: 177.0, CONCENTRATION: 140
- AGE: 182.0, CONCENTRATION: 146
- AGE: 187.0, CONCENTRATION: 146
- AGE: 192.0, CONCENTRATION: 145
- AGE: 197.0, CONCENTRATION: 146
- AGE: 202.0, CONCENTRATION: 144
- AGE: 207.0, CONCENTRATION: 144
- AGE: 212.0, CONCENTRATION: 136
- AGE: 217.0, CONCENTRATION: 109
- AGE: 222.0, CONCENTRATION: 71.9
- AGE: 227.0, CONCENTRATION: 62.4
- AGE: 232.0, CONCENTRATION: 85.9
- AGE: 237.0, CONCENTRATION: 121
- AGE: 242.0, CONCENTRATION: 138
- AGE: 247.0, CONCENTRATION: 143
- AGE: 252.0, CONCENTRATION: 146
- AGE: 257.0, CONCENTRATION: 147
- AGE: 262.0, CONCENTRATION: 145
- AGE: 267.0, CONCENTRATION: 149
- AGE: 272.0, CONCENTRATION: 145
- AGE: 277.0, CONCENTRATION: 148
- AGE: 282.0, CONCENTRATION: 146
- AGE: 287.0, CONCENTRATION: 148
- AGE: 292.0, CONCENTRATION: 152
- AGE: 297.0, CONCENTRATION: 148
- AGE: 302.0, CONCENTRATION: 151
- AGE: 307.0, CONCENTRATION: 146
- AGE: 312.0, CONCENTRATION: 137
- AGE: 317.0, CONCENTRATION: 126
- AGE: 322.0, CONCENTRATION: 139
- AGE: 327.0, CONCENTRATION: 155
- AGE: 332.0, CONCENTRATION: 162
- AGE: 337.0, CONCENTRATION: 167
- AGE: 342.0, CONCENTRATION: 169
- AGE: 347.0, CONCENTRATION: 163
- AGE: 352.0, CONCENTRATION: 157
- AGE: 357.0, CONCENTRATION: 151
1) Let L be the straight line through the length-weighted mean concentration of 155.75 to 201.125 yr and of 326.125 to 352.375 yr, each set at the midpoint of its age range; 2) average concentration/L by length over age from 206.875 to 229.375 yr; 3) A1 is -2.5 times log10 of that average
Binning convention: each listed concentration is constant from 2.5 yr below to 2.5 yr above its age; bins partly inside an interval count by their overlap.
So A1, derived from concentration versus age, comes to 0.354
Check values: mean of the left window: 133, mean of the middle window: 101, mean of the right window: 163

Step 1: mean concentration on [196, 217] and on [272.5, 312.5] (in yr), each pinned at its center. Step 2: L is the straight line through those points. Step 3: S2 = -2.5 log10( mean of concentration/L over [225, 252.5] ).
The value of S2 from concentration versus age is 0.23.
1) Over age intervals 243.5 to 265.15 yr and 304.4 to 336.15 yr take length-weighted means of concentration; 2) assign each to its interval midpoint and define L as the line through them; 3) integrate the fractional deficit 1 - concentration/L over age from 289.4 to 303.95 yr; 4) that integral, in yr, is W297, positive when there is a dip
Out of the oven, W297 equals -0.50 yr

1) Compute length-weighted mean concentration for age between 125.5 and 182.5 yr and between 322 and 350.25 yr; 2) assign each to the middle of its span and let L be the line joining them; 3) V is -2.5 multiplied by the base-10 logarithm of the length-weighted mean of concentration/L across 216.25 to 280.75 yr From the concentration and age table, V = 0.14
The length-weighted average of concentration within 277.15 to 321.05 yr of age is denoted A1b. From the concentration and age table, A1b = 144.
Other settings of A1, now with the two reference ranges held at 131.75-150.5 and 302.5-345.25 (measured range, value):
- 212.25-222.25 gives 0.228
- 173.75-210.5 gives -0.157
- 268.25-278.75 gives -0.047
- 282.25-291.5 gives -0.039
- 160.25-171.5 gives 0.019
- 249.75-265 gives -0.067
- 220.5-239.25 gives 0.472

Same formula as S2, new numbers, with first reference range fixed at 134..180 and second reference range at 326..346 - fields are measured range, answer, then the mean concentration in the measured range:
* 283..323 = 0.080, 144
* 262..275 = -0.010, 147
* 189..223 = -0.024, 131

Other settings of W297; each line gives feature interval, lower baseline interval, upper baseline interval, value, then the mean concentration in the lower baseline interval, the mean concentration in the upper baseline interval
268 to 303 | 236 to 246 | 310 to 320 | -4.3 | 133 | 132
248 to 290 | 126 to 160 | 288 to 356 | -2.0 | 112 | 152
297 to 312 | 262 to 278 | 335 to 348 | 1.0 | 147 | 167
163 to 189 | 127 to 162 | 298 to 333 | -3.9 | 111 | 145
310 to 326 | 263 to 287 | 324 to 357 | 2.1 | 147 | 161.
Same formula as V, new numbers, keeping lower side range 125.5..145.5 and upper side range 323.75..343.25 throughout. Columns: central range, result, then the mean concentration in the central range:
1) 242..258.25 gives 0.015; 144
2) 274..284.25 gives 0.034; 147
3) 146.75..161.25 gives 0.295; 97.4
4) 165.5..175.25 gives 0.020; 129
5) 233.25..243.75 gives 0.165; 124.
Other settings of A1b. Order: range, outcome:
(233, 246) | 126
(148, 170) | 105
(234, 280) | 142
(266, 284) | 147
